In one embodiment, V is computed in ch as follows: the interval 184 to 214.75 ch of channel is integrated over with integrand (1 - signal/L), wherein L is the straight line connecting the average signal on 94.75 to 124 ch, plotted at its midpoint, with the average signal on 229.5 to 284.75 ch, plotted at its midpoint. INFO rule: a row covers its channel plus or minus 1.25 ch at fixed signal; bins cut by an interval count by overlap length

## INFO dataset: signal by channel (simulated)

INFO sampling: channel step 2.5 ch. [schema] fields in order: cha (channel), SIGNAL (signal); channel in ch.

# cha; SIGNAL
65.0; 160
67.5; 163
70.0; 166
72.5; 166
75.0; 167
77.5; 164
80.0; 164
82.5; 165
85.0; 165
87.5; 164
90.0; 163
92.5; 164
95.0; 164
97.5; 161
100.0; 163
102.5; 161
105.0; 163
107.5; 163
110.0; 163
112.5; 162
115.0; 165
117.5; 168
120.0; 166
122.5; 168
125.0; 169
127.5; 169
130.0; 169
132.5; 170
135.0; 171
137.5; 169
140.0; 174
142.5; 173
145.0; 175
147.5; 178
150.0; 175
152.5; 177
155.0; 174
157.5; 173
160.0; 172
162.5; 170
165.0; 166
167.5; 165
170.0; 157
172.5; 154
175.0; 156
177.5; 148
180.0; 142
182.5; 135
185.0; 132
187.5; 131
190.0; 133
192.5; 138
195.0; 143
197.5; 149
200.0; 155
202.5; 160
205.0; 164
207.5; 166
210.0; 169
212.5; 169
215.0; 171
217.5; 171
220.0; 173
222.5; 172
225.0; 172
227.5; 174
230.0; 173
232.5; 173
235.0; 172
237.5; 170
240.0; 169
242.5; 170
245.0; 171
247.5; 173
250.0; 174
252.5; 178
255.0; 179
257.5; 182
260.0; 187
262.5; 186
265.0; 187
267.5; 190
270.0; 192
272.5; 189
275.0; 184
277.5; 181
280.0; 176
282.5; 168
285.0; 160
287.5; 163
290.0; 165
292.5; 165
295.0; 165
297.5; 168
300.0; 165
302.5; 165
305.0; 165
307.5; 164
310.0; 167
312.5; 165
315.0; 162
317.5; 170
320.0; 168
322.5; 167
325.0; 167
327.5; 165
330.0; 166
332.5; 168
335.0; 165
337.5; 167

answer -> 3.8 ch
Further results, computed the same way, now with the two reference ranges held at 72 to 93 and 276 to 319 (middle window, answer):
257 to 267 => -1.2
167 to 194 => 3.5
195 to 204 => 0.7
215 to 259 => -1.9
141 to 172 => -1.0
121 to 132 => -0.2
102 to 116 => 0.2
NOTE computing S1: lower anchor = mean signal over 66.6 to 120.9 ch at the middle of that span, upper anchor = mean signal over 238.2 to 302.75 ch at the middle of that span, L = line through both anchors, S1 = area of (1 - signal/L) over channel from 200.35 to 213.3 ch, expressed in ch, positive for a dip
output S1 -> 0.5 ch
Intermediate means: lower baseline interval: 164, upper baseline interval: 175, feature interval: 165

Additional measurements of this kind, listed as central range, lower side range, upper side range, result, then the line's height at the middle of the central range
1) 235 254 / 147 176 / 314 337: -0.6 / 167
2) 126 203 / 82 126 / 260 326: 3.2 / 167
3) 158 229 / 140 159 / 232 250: 6.4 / 173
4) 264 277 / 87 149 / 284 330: -1.7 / 166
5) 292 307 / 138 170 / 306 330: 0.1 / 167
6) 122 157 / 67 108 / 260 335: -1.4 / 166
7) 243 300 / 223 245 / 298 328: -2.4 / 169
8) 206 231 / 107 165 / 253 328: 0.1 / 172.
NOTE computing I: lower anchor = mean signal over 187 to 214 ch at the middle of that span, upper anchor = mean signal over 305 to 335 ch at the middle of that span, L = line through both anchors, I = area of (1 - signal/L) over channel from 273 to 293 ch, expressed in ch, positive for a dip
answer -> -1.1 ch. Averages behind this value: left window 153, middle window 171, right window 166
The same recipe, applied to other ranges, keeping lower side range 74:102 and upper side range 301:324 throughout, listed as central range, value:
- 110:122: -0.1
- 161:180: 0.7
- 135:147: -0.6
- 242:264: -1.7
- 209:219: -0.3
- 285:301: 0.1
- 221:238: -0.7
